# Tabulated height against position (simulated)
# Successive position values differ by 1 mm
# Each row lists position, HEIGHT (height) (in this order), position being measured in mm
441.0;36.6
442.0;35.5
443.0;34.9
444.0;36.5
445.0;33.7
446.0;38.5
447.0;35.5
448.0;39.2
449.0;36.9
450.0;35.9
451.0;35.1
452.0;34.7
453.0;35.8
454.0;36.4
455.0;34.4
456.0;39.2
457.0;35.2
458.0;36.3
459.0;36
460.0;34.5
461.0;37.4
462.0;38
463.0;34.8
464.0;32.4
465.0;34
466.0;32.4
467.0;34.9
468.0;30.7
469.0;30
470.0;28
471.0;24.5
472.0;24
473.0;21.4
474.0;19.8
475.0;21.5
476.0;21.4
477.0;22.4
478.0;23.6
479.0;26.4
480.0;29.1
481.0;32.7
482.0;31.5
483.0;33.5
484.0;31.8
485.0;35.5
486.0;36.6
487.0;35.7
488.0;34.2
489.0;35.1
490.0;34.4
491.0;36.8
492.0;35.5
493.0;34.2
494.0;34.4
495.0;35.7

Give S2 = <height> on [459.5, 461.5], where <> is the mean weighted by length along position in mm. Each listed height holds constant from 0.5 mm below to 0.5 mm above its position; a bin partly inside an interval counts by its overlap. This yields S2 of 36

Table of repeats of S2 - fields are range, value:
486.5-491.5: 35.2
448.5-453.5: 35.7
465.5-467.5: 33.6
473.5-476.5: 20.9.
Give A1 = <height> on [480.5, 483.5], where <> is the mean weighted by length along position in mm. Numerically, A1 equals 32.6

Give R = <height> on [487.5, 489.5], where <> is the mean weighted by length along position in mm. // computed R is 34.7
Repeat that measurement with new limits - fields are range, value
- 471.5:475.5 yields 21.7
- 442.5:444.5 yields 35.7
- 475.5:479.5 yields 23.5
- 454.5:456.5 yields 36.8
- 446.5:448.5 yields 37.4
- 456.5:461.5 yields 35.9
